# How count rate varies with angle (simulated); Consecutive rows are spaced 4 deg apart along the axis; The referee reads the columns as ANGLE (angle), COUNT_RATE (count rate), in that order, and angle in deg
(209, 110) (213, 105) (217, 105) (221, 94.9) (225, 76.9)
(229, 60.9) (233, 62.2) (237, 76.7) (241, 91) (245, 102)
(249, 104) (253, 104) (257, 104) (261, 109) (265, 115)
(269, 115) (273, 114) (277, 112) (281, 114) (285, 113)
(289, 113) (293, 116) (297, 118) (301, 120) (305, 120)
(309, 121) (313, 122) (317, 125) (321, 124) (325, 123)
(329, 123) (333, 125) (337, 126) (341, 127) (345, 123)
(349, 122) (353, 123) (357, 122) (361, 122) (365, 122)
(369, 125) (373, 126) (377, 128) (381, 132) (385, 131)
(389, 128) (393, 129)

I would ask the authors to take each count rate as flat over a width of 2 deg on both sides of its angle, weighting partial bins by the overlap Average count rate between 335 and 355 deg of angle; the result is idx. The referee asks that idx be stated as 124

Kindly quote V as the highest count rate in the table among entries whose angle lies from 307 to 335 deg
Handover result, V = 125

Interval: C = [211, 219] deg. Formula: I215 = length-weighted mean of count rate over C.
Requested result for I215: 105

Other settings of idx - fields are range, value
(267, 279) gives 114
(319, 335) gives 124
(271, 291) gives 113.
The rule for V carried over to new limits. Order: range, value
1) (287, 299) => 118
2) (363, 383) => 132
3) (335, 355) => 127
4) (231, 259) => 104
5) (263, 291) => 115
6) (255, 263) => 109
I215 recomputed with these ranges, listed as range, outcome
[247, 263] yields 105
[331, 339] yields 126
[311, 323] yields 124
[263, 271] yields 115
